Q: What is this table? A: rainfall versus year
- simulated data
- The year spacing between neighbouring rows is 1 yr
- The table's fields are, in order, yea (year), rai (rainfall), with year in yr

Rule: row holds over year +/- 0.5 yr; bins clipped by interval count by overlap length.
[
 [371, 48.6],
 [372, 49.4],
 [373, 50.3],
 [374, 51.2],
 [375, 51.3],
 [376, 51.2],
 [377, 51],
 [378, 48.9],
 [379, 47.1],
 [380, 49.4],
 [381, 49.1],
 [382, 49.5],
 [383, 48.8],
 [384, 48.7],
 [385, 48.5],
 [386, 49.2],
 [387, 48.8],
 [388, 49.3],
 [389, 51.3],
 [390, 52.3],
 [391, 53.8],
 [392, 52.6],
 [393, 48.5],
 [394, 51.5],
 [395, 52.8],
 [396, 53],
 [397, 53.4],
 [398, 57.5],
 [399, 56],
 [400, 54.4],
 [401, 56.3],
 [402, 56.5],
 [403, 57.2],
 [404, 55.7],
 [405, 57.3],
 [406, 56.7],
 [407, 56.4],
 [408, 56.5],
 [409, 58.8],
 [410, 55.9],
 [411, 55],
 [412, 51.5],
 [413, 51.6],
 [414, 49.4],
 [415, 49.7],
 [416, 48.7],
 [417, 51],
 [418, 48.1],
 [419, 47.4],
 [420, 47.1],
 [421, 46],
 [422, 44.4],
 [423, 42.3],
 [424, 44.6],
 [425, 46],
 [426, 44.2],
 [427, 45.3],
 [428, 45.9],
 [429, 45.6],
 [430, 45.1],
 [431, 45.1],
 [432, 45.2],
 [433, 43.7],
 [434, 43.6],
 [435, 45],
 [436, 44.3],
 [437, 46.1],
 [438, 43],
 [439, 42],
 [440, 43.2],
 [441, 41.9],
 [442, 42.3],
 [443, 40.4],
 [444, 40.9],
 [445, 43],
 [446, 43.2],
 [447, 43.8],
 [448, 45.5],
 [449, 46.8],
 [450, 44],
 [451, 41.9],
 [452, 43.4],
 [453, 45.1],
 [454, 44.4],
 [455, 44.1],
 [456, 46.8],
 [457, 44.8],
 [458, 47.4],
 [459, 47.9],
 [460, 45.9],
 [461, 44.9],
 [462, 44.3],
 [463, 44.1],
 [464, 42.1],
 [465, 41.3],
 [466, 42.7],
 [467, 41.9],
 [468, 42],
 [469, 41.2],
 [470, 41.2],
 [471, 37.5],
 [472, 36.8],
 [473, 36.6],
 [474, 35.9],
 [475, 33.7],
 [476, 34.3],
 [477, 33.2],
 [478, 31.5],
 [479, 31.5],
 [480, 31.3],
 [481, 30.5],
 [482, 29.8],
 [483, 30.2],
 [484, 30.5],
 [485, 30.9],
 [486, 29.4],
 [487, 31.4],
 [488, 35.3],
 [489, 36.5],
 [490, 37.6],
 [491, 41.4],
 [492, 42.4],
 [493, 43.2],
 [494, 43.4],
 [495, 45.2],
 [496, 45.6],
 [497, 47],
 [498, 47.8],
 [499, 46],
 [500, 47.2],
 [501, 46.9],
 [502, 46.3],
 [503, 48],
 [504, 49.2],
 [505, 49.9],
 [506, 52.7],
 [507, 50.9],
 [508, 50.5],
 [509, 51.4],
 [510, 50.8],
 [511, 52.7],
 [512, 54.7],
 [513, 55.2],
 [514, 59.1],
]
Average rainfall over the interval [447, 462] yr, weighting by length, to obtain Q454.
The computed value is 45.1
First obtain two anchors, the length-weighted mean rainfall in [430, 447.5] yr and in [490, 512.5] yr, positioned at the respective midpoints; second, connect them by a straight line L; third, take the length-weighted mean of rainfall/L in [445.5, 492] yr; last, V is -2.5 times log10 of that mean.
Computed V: 0.15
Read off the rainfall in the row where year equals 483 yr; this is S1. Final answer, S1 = 30.2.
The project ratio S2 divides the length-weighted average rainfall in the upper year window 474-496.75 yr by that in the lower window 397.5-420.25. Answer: 0.7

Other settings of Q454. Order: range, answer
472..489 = 32.5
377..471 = 47.7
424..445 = 43.9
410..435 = 47.1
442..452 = 43.2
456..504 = 39.9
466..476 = 38.5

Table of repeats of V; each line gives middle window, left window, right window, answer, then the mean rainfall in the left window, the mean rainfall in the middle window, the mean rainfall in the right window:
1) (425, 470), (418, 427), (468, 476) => -0.07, 45.4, 44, 37.6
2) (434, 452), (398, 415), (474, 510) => 0.13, 55.2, 43.4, 40.4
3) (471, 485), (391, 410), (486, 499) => 0.30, 55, 32.9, 41.1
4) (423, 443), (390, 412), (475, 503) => 0.11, 54.9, 44.2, 38.1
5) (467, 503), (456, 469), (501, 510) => 0.23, 44.1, 38.2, 49.8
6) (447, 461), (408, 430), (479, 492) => -0.12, 48.6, 45.2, 33.2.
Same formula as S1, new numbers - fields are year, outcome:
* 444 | 40.9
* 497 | 47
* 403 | 57.2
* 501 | 46.9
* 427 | 45.3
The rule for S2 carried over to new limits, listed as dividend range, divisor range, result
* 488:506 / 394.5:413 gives 0.81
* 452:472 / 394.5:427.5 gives 0.84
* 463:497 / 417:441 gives 0.83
